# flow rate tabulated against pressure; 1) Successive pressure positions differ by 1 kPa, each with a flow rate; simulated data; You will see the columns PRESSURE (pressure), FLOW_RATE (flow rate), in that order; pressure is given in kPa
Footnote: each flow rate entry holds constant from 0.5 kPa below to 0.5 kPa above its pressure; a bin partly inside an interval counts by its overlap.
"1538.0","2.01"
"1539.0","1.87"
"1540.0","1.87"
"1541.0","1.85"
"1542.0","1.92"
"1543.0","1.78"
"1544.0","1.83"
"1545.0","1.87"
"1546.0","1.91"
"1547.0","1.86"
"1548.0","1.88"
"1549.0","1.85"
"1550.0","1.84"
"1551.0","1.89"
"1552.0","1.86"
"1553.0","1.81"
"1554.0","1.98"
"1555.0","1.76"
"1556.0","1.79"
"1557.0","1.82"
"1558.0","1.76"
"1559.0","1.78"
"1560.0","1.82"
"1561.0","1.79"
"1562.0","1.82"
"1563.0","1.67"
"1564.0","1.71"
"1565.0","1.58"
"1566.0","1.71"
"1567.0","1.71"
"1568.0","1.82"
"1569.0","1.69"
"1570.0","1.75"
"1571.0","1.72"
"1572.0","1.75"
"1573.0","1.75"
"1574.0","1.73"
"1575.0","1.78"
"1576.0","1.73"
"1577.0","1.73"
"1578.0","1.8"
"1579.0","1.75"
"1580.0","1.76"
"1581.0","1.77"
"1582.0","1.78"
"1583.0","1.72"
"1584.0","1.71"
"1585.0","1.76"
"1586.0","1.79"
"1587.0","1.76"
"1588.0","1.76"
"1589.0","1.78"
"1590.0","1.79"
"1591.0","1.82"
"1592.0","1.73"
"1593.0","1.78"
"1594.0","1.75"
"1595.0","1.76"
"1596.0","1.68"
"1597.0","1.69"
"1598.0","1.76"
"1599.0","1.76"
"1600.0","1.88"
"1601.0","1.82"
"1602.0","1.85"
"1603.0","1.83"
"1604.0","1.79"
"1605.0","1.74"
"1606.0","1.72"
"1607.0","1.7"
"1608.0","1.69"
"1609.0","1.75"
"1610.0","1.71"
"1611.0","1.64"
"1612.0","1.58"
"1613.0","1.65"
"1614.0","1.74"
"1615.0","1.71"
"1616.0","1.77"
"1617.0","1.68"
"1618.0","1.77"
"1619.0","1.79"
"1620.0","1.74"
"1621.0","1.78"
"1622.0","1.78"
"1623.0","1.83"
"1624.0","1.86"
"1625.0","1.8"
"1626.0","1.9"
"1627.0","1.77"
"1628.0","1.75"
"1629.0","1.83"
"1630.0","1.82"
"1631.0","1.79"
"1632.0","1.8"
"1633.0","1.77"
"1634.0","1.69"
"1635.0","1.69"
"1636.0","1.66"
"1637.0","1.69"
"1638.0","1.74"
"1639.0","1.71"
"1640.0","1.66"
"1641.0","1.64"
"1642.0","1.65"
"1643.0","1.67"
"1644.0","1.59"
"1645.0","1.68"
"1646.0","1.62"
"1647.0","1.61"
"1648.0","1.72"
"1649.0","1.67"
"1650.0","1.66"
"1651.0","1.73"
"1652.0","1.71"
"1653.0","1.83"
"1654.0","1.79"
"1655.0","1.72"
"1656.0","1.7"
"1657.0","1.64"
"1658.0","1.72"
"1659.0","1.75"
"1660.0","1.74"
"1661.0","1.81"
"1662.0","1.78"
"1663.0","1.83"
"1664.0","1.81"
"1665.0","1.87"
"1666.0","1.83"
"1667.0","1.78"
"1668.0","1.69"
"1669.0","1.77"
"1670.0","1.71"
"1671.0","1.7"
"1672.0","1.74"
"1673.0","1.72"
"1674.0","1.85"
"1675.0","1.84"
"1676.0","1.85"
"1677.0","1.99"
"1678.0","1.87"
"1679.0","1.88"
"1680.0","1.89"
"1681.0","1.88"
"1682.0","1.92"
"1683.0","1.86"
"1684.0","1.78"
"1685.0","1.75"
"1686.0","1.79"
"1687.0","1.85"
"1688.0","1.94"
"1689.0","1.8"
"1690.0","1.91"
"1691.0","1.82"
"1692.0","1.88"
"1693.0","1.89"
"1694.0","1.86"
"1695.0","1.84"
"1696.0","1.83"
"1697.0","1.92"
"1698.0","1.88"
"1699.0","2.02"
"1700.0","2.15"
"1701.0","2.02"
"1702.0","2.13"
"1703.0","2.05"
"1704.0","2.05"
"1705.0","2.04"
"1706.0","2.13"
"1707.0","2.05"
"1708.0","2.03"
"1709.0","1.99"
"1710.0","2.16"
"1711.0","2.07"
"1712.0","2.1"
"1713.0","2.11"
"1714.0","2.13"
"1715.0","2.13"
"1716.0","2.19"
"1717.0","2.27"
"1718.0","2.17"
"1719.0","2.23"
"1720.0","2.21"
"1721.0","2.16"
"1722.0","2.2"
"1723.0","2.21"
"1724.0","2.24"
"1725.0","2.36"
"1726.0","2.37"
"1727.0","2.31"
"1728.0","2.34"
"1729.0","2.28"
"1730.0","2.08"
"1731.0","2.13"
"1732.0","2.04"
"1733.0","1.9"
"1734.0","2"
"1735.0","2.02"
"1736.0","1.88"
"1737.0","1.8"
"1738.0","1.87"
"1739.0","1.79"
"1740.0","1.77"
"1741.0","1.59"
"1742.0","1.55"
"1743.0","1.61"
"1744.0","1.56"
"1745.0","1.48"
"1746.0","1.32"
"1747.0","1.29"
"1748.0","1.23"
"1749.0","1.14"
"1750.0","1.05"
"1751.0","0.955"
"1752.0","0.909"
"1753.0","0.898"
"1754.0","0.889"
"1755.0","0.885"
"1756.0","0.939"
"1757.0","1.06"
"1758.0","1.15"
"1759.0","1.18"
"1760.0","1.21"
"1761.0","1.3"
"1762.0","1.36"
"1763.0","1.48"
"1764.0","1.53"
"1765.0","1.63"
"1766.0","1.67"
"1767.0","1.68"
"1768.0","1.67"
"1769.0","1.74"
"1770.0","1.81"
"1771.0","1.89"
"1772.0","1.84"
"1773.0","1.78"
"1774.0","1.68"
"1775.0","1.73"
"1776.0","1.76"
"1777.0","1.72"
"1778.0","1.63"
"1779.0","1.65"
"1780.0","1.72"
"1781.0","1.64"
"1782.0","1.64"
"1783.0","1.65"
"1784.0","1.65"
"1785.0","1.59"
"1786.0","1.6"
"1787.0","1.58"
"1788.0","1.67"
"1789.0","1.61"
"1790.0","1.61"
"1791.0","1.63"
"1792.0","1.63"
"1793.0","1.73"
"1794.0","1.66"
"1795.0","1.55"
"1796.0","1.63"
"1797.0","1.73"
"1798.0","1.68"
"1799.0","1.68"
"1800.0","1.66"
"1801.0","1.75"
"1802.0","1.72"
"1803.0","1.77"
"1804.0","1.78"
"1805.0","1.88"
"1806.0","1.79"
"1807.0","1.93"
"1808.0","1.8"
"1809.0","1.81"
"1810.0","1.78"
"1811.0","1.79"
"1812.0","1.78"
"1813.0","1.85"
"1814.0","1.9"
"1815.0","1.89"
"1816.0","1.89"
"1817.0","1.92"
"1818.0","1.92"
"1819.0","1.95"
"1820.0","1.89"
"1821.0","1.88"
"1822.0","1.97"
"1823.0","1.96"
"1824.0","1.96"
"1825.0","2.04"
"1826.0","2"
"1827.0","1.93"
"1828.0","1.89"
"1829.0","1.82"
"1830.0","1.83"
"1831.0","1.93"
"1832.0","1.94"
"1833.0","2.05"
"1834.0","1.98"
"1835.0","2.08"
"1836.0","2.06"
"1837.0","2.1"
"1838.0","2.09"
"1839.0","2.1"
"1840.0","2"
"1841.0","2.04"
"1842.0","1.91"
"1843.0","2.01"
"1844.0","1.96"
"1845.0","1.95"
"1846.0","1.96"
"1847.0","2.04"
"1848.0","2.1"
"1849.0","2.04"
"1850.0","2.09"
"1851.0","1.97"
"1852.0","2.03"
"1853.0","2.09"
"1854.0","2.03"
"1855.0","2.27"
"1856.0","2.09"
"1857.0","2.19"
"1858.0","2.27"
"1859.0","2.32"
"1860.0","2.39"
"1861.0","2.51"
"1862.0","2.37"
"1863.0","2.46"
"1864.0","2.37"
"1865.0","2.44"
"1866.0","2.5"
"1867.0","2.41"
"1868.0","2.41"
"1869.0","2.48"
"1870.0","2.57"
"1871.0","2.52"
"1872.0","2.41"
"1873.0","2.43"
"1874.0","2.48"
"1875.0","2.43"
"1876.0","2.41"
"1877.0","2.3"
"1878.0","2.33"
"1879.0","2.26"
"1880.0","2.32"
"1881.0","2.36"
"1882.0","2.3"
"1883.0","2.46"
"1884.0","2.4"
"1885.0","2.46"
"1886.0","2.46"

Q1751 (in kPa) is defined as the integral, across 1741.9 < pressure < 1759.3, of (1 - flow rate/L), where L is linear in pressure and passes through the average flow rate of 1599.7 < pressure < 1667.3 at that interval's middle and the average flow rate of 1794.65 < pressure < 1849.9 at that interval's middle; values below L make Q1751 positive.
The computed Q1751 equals 6.4 kPa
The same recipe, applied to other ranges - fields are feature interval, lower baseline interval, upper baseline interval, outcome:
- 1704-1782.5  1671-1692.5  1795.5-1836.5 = 4.47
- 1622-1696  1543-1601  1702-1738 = 7.66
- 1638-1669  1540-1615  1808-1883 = 2.46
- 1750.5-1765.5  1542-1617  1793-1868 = 5.96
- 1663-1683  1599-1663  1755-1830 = -1.11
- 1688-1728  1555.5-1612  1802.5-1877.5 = -3.41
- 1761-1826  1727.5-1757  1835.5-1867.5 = 3.46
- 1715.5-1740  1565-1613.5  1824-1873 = -2.00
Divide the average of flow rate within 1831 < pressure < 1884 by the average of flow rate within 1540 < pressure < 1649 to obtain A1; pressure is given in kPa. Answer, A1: 1.26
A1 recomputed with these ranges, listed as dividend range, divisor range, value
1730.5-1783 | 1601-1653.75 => 0.89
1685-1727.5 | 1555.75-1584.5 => 1.18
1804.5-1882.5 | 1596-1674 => 1.21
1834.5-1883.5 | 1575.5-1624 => 1.28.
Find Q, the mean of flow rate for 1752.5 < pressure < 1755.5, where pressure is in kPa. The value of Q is 0.891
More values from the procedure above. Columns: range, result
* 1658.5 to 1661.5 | 1.77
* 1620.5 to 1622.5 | 1.78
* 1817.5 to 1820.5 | 1.92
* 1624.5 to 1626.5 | 1.85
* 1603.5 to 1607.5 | 1.74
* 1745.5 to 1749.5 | 1.25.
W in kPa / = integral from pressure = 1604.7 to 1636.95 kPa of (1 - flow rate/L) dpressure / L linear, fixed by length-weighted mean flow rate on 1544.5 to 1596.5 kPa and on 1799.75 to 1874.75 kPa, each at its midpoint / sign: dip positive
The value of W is 1.5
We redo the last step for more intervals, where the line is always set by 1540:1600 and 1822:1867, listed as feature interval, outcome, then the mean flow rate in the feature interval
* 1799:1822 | 2.5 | 1.83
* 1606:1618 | 0.9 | 1.7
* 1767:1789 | 3.5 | 1.69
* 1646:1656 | 0.9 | 1.71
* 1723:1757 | 5.6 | 1.65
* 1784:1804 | 3.7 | 1.66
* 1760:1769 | 2.1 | 1.53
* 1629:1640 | 0.7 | 1.74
